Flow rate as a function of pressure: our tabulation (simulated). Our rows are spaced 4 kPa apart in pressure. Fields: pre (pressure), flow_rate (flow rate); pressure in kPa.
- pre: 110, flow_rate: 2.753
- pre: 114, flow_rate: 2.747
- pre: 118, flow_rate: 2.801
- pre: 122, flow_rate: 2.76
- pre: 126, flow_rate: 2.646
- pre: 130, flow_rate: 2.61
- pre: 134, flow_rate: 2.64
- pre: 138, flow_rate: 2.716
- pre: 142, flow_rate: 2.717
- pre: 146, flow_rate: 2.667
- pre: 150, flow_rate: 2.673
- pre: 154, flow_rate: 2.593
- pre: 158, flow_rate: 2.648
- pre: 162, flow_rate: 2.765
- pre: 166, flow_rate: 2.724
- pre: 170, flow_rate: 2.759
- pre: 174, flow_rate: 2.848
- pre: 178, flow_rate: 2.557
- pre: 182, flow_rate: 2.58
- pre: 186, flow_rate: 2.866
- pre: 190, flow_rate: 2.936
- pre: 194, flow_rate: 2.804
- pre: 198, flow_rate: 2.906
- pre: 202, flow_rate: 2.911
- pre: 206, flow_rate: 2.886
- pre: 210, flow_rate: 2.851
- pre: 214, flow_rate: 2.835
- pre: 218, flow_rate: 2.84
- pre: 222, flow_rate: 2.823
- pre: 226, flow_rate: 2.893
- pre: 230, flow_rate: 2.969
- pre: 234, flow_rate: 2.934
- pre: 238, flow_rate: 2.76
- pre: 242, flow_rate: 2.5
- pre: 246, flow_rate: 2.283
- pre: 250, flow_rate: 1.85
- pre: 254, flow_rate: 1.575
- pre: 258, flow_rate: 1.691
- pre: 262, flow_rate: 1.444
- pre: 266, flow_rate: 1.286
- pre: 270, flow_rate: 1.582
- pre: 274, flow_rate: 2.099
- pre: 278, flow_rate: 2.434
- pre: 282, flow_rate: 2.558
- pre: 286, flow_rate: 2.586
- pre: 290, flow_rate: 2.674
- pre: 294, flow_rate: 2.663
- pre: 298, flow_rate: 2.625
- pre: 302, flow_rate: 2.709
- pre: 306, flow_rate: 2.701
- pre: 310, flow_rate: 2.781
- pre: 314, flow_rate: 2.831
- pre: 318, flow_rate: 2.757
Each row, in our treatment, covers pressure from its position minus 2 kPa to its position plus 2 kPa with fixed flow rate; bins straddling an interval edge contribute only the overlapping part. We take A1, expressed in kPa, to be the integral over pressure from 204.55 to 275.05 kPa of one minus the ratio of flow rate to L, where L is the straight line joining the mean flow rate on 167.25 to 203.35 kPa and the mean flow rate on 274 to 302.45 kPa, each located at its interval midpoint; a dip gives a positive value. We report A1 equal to 9.0 kPa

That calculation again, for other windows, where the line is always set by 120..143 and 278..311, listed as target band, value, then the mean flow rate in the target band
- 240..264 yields 6.9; 1.89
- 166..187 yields -0.4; 2.72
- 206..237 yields -2.5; 2.87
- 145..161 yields 0.1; 2.65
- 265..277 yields 4.1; 1.75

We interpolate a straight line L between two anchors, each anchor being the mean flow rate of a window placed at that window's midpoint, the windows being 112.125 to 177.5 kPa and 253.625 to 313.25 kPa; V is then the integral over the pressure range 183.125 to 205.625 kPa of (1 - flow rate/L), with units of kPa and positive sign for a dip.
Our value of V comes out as -2.9 kPa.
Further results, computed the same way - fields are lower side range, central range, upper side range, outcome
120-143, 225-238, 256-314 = -2.57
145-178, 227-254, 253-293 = -3.20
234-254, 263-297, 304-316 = 4.73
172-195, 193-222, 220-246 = -0.98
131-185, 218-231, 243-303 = -2.83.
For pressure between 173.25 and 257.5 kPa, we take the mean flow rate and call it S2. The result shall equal 2.67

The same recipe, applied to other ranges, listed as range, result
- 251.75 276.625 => 1.64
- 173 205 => 2.8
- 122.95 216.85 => 2.75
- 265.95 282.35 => 2.02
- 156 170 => 2.72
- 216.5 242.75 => 2.83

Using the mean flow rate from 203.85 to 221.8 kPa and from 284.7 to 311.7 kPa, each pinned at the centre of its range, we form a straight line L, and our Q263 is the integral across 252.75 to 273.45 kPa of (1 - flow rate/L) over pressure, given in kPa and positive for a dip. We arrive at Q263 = 9.0 kPa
